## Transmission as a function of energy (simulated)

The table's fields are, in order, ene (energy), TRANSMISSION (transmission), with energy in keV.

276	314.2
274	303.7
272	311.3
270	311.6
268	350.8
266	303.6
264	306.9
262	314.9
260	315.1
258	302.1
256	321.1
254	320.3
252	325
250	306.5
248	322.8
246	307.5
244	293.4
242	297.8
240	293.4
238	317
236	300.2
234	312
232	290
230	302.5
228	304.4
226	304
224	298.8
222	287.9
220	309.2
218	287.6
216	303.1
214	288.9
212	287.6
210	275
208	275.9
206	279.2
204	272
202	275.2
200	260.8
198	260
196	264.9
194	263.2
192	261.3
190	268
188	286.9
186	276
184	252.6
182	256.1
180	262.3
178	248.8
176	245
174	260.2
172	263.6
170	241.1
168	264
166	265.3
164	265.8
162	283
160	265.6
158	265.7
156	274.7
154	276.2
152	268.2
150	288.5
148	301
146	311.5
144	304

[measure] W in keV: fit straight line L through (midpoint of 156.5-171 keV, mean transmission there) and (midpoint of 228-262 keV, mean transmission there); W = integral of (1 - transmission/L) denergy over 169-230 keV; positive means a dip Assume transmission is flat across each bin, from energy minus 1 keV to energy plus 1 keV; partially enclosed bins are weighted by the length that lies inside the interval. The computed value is 2.05 keV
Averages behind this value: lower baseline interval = 265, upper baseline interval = 308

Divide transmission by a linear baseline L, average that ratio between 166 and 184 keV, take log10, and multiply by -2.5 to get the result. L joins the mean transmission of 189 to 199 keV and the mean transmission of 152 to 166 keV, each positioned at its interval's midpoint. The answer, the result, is 0.05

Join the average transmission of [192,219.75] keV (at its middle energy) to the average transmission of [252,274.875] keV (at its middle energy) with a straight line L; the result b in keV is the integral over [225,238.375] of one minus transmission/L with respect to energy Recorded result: -0.4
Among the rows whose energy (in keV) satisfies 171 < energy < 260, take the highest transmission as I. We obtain 325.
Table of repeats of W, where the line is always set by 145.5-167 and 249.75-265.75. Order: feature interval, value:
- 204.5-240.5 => 0.8 keV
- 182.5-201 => 1.6 keV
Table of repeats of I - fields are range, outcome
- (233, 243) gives 317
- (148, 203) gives 301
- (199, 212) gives 287.6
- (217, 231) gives 309.2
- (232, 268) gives 350.8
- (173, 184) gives 262.3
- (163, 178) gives 265.8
